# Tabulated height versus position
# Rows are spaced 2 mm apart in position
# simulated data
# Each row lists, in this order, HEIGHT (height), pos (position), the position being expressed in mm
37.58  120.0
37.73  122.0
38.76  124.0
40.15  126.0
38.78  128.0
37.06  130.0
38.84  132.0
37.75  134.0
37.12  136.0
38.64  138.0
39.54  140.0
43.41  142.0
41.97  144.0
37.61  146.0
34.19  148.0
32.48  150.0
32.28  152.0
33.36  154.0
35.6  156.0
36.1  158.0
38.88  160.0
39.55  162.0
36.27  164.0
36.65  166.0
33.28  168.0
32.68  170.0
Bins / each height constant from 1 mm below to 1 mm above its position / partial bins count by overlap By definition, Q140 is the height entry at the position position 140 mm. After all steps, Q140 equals 39.54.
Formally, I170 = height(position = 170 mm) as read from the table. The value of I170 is 32.68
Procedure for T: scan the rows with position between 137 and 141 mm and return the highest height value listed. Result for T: 39.54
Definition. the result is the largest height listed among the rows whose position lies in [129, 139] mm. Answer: 38.84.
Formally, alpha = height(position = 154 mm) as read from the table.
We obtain 33.36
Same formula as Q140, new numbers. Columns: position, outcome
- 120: 37.58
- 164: 36.27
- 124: 38.76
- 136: 37.12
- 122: 37.73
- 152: 32.28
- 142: 43.41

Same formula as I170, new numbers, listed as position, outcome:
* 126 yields 40.15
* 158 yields 36.1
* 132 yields 38.84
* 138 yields 38.64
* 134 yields 37.75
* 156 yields 35.6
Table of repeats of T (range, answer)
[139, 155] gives 43.41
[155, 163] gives 39.55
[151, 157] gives 35.6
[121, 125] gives 38.76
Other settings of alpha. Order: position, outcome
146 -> 37.61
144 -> 41.97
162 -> 39.55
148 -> 34.19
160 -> 38.88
